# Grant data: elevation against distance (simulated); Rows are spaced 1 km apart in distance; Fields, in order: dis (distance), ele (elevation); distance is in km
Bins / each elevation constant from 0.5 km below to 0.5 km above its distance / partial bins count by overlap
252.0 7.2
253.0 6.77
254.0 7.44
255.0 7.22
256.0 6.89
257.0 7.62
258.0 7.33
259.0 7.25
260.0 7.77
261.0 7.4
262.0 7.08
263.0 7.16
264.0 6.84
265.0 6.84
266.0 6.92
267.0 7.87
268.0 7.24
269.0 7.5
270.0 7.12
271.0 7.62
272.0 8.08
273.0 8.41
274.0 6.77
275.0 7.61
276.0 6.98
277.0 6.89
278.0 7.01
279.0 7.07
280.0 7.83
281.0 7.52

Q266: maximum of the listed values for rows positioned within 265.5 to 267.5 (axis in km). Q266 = 7.87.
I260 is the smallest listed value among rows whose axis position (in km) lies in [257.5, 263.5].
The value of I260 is 7.08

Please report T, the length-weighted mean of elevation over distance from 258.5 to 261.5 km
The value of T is 7.47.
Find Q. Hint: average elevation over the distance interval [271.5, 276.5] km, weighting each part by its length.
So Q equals 7.57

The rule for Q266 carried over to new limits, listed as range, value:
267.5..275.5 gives 8.41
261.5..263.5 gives 7.16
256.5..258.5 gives 7.62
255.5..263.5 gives 7.77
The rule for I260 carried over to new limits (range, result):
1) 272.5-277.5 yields 6.77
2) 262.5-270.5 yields 6.84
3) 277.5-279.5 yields 7.01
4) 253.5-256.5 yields 6.89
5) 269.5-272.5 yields 7.12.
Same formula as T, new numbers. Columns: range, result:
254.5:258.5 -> 7.26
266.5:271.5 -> 7.47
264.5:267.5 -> 7.21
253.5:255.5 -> 7.33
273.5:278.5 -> 7.05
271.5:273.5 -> 8.25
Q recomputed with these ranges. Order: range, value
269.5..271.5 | 7.37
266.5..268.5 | 7.55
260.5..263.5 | 7.21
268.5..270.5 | 7.31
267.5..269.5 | 7.37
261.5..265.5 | 6.98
